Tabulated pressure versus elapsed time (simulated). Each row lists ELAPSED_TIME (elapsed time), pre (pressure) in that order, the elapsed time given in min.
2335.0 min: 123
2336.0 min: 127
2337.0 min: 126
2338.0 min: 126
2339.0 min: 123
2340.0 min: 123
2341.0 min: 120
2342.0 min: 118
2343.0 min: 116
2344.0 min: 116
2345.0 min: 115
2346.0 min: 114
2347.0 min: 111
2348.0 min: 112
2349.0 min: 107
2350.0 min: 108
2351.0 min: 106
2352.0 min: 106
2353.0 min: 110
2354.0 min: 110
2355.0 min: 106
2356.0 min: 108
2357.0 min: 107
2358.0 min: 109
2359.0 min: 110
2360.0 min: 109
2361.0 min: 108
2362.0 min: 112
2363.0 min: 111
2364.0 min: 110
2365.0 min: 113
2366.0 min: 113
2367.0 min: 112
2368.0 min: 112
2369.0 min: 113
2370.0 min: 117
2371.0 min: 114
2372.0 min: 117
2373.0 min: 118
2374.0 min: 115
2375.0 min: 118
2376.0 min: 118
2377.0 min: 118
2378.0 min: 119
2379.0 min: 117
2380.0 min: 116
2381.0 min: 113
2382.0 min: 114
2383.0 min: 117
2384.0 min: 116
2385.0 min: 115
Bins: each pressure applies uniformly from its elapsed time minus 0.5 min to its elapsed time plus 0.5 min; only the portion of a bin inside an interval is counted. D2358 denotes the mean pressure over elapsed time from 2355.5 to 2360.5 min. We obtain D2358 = 109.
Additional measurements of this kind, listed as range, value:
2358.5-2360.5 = 110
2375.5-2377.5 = 118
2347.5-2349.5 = 110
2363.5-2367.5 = 112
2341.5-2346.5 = 116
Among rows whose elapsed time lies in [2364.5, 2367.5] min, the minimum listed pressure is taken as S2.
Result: 112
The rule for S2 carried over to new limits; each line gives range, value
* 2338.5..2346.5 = 114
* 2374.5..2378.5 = 118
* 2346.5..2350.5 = 107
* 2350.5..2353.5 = 106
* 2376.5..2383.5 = 113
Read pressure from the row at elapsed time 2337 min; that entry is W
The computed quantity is 126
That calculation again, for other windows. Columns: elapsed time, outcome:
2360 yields 109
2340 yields 123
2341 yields 120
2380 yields 116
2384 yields 116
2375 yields 118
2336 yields 127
